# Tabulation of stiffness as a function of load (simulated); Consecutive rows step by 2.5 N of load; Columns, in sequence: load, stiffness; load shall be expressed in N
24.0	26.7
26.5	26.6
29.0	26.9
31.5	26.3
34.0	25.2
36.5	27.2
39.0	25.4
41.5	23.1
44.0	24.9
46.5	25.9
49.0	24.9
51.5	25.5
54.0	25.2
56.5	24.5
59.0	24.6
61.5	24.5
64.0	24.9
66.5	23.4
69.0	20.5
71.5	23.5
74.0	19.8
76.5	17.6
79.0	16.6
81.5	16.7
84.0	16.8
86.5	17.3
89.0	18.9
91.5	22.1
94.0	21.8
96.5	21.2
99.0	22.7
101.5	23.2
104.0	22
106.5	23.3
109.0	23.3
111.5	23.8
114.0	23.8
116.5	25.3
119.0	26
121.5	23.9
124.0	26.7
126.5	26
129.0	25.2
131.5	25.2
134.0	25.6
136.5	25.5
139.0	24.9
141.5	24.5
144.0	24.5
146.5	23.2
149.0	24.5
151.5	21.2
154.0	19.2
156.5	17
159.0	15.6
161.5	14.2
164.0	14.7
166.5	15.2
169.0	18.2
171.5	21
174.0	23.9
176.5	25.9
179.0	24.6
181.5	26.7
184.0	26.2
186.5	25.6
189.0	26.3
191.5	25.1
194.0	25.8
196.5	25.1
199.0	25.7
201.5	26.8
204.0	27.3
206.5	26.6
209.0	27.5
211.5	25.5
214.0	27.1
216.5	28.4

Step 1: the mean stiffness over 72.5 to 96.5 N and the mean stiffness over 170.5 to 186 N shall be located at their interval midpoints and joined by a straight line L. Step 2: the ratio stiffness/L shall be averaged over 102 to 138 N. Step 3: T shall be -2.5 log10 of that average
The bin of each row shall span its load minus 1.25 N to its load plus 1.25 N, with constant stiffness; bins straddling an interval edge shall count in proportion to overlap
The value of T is -0.17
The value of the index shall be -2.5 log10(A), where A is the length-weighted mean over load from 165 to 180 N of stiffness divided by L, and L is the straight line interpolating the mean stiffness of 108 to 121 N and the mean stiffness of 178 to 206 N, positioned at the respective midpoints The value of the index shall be 0.20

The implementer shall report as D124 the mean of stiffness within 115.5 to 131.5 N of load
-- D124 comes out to 25.5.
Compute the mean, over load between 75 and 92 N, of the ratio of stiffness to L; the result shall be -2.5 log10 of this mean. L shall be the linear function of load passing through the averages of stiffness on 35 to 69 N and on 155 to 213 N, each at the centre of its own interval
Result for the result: 0.338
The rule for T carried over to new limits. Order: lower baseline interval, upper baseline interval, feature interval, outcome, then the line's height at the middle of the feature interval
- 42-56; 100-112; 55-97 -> 0.16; 24.1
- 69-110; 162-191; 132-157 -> -0.08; 21.7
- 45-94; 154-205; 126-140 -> -0.15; 22.2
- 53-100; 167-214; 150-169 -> 0.38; 24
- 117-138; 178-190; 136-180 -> 0.23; 25.7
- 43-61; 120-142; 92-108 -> 0.13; 25.2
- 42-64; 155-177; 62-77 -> 0.09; 23.9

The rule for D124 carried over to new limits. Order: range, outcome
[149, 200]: 21.9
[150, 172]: 17.3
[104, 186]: 22.8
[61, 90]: 19.9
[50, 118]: 22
